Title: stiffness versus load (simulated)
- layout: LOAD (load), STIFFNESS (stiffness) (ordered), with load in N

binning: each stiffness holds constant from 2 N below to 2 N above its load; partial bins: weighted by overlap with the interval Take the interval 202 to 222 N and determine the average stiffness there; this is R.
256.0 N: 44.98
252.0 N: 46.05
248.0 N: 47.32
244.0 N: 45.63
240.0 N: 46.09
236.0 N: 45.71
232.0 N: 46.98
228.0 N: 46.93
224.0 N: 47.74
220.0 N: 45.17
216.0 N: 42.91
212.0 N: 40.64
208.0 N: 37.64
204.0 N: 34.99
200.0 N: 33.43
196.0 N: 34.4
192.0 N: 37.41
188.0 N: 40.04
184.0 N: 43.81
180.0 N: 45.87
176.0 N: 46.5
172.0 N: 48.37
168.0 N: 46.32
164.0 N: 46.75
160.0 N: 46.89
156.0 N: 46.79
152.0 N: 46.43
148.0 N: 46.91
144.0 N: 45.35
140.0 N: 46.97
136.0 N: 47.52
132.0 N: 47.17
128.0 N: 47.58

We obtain 40.3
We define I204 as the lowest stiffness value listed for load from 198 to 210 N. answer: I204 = 33.43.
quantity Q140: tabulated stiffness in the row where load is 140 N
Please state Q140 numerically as 46.97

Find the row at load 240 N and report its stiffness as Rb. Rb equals 46.09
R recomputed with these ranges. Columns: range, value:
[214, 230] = 45.7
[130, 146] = 46.8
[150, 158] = 46.6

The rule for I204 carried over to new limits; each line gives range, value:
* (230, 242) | 45.71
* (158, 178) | 46.32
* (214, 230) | 42.91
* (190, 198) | 34.4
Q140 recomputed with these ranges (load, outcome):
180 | 45.87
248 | 47.32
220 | 45.17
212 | 40.64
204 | 34.99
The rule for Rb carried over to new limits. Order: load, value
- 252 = 46.05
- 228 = 46.93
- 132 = 47.17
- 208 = 37.64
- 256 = 44.98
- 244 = 45.63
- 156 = 46.79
